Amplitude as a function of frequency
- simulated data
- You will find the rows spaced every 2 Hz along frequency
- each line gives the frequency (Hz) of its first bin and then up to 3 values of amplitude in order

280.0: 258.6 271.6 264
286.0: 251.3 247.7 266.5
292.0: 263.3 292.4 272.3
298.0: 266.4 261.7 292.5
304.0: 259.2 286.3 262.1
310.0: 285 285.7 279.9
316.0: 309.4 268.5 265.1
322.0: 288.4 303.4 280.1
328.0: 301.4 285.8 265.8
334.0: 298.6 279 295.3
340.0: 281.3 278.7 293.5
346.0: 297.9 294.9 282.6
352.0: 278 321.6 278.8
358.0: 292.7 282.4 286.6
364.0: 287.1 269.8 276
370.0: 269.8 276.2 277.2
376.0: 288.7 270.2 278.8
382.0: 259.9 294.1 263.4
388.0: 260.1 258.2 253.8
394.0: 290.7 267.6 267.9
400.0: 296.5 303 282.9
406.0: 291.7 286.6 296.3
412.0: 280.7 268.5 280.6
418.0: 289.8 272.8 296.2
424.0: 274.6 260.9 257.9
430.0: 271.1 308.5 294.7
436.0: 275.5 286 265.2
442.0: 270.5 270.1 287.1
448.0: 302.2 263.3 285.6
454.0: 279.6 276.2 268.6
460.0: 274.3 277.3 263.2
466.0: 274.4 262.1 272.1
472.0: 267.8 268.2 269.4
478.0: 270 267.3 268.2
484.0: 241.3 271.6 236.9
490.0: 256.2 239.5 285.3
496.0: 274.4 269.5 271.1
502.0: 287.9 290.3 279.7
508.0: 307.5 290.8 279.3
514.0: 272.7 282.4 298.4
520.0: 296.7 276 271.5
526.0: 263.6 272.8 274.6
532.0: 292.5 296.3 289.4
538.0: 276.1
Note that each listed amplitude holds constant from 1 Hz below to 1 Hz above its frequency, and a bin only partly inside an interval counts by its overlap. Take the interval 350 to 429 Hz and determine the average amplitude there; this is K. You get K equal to 279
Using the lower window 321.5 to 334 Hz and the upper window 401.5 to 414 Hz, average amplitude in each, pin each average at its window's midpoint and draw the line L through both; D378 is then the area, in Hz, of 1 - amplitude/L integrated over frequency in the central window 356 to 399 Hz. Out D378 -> 2.0 Hz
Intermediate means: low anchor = 288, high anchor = 288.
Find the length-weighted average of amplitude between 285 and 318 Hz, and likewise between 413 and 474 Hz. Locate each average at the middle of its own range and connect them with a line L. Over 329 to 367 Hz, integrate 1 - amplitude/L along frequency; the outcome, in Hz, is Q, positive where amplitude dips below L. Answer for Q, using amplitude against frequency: -1.7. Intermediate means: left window 274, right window 276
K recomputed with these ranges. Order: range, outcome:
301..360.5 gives 286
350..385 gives 282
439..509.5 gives 272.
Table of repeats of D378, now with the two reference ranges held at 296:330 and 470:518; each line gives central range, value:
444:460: -0.30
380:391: 0.36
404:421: -0.45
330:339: -0.16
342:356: -0.67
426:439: -0.26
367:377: 0.02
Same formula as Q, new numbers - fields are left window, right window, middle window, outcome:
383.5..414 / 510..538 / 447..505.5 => 2.23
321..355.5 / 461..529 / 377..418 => 0.78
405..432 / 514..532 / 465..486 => 1.02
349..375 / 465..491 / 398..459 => -2.11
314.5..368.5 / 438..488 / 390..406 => -0.01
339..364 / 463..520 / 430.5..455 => -0.34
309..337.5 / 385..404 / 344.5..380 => -0.62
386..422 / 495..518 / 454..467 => 0.39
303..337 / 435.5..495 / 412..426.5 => -0.24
